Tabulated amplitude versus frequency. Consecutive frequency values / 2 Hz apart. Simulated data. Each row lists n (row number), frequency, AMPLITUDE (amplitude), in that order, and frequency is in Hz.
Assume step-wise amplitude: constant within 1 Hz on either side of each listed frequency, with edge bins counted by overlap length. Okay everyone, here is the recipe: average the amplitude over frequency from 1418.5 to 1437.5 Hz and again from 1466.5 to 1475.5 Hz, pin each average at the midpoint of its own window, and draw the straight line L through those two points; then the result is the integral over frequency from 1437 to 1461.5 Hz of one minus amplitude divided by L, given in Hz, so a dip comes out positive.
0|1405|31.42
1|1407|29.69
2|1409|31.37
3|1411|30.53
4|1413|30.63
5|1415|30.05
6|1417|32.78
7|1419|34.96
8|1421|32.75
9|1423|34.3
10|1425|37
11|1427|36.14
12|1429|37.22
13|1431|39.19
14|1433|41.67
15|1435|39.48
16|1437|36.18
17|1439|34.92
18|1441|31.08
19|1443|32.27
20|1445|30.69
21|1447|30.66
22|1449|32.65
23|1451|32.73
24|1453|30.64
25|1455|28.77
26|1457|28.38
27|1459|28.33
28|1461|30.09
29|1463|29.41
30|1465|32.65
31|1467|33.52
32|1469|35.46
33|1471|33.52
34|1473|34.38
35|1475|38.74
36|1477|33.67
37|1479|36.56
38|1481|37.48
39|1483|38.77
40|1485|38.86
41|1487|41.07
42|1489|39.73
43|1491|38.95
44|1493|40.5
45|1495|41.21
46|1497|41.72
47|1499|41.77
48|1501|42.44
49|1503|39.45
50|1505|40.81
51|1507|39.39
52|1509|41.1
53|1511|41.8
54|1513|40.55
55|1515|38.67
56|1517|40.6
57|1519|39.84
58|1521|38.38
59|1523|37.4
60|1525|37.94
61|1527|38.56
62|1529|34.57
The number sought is 3.3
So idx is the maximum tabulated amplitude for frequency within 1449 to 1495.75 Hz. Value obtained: 41.21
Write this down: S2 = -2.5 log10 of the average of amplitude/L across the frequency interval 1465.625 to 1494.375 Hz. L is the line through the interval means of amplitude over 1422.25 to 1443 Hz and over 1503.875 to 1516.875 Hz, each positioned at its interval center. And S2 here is 0.05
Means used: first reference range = 36.5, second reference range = 40.4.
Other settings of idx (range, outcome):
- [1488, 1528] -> 42.44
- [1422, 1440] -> 41.67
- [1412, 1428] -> 37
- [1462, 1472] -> 35.46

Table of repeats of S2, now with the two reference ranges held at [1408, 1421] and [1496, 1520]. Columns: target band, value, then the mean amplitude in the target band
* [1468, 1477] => 0.06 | 35.3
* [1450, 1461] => 0.20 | 29.8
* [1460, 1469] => 0.15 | 31.9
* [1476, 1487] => 0.02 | 37.4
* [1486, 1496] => -0.03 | 40.3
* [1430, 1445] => -0.06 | 36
